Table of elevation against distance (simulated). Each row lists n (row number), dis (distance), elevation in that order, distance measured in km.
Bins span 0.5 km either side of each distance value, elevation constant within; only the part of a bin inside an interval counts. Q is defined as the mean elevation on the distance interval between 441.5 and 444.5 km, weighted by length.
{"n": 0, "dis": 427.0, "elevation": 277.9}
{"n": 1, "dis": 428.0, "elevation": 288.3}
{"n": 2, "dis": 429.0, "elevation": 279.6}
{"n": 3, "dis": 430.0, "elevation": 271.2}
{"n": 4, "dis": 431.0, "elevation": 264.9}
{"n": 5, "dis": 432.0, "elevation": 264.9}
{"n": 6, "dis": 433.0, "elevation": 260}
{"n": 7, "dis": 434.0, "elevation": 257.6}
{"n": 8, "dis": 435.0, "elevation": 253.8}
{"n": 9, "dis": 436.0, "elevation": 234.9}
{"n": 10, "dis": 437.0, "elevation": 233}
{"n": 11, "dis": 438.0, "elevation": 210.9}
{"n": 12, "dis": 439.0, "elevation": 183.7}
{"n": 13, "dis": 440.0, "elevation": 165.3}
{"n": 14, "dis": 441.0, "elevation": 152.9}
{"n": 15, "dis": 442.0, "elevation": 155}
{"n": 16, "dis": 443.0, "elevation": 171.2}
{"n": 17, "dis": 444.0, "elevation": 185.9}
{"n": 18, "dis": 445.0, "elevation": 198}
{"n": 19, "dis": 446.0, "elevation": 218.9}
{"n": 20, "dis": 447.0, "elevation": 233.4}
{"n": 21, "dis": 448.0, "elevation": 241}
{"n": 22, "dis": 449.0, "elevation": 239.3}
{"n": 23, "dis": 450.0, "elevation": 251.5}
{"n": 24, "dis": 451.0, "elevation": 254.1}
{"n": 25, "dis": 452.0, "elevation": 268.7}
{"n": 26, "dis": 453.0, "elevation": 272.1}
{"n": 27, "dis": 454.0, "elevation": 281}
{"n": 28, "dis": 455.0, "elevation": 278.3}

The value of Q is 171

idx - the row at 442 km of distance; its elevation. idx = 155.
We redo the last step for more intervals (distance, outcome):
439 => 183.7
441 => 152.9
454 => 281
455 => 278.3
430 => 271.2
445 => 198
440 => 165.3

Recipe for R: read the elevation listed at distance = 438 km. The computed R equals 210.9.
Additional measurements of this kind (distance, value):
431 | 264.9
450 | 251.5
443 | 171.2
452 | 268.7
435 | 253.8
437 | 233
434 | 257.6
